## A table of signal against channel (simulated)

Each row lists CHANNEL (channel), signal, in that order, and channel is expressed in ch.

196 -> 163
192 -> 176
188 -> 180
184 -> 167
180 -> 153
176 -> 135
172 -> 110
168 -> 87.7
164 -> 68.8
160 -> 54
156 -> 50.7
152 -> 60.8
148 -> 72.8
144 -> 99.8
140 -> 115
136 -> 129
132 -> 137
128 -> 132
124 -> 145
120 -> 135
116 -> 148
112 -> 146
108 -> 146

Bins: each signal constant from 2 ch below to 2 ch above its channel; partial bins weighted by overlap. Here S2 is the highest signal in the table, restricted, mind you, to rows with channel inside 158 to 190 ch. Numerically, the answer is 180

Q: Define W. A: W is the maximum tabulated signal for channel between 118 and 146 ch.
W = 145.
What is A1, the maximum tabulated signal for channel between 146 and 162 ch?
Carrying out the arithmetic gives 72.8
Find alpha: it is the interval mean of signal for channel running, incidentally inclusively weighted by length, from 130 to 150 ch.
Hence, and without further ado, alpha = 111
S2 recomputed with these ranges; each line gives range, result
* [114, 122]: 148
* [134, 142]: 129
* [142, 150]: 99.8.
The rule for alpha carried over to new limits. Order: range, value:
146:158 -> 61.4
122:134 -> 138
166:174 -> 98.8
